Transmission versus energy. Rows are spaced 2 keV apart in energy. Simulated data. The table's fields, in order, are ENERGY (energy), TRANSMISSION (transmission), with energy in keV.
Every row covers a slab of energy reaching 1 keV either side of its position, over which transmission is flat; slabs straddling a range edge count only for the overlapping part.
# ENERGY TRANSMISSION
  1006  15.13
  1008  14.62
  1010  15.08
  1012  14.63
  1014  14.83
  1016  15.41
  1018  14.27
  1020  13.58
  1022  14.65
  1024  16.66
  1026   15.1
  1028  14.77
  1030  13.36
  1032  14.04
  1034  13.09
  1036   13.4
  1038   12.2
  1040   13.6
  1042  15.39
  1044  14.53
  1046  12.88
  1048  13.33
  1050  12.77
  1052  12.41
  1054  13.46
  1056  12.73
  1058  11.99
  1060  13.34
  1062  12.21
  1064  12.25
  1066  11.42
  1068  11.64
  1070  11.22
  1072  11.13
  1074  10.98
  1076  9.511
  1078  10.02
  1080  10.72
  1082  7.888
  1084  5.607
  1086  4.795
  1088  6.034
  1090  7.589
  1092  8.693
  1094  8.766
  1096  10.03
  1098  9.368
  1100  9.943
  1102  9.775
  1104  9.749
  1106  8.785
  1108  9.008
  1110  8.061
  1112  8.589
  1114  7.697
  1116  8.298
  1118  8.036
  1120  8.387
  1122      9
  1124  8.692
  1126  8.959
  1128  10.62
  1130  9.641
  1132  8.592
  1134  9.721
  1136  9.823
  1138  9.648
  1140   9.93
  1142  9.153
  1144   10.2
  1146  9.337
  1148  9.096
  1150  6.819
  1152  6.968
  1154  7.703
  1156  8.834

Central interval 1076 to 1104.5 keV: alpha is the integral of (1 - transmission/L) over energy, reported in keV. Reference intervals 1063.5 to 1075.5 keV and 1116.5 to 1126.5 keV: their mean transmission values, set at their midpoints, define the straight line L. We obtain 4.7 keV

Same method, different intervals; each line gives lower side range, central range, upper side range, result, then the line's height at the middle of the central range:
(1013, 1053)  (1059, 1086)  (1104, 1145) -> 3.5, 11.9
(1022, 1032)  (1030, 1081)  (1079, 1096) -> -4.8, 11.5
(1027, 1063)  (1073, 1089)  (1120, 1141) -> 4.8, 11.7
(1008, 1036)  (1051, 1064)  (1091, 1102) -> -0.6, 12.1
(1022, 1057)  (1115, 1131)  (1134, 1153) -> 1.6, 9.97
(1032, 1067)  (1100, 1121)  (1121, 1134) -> 2.9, 10.1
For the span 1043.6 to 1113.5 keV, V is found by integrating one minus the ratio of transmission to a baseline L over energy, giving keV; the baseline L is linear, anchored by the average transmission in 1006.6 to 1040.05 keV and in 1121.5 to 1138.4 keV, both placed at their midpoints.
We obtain 9.4 keV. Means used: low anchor 14.3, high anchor 9.41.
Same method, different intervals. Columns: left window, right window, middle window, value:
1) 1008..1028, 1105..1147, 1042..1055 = -0.14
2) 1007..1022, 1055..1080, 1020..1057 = -1.61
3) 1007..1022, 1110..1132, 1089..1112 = 1.90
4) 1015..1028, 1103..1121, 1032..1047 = 0.03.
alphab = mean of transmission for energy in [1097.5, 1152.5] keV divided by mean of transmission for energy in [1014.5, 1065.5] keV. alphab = 0.66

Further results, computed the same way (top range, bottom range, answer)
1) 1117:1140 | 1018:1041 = 0.66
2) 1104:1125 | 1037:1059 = 0.64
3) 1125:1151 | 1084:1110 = 1.11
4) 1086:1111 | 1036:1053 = 0.65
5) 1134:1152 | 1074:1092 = 1.14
